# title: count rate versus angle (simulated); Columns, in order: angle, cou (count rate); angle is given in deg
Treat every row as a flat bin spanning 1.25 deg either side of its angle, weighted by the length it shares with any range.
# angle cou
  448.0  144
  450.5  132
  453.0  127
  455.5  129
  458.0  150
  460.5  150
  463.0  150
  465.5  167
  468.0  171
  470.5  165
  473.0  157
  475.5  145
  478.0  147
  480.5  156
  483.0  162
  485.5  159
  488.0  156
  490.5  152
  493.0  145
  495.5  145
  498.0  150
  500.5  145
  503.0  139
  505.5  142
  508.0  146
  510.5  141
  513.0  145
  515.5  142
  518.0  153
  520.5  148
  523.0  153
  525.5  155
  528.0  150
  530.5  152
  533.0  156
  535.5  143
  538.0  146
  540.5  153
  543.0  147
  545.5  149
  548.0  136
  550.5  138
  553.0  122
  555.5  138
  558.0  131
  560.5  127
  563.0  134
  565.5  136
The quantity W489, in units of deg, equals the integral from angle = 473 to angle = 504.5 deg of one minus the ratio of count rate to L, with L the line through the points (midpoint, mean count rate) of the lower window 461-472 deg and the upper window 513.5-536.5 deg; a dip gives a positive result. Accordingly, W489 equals 1.5 deg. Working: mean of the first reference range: 162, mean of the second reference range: 150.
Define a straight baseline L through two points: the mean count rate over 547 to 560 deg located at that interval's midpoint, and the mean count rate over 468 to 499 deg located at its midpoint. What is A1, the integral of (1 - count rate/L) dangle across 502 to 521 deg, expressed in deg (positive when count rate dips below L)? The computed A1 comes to 0.12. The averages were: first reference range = 154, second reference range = 133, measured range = 144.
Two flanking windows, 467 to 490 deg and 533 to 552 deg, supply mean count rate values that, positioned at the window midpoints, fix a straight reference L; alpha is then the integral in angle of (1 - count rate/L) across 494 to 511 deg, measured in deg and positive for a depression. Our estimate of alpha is 0.95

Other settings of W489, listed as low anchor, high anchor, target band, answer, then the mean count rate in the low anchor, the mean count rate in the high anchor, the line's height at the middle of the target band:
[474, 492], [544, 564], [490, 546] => -1.4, 154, 135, 144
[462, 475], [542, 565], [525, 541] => -1.0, 161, 136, 142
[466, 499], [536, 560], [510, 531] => -0.4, 155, 140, 146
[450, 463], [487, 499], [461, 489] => -2.6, 139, 149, 144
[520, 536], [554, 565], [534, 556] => 0.0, 152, 132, 141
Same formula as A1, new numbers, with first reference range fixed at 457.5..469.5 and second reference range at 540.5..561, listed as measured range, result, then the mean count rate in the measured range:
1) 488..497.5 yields 0.2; 149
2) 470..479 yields 0.2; 153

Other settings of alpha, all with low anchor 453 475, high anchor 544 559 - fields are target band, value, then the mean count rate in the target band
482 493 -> -0.5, 156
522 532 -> -0.8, 153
